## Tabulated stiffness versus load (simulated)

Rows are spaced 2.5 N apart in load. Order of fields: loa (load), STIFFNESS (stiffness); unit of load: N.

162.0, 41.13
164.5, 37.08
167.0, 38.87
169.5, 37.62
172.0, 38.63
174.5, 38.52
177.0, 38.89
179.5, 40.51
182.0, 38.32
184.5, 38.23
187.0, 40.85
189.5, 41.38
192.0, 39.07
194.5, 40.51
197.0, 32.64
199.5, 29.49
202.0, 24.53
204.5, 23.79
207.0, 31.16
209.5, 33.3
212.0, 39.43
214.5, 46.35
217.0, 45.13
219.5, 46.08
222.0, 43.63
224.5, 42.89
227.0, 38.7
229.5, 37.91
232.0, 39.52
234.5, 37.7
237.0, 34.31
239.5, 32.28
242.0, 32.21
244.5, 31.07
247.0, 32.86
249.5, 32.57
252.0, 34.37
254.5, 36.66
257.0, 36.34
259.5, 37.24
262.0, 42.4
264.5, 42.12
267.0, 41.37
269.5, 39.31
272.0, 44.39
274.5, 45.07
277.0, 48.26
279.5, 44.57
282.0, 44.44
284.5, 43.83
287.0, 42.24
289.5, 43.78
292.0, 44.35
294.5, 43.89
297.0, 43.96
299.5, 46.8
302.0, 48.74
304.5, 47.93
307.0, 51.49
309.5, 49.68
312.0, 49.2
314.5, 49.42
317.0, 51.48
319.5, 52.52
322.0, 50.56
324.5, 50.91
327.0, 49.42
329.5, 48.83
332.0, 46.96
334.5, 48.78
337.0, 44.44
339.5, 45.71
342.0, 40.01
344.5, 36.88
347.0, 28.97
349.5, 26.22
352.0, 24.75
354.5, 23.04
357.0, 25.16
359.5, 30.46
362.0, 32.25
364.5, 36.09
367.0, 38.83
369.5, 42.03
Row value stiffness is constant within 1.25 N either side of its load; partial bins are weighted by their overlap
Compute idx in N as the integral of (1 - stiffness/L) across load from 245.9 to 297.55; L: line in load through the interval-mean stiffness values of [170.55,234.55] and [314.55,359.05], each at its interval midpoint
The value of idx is -2.1 N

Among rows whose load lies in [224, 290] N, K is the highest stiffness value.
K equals 48.26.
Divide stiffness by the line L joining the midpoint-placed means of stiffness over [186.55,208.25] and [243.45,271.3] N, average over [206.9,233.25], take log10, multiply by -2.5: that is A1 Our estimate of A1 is -0.171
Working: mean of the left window 33.5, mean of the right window 37.1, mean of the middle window 40.8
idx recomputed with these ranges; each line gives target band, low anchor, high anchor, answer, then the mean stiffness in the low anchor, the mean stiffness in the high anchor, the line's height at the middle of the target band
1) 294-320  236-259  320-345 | -3.5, 33.7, 46.7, 42.8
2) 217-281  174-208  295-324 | 4.6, 35.5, 49.2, 42.2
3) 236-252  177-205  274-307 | 3.2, 35.9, 45.5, 41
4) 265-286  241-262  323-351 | -4.0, 34.7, 42.4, 36.8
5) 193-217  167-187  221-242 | 2.6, 38.8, 37.9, 38.4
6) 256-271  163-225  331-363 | -1.4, 37.8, 34.8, 36.5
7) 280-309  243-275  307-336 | -0.6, 37.9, 49.8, 44.7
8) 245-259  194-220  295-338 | 2.2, 35.2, 48.8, 40.8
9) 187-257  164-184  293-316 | 9.3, 38.6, 47.9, 42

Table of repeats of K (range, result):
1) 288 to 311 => 51.49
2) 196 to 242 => 46.35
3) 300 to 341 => 52.52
